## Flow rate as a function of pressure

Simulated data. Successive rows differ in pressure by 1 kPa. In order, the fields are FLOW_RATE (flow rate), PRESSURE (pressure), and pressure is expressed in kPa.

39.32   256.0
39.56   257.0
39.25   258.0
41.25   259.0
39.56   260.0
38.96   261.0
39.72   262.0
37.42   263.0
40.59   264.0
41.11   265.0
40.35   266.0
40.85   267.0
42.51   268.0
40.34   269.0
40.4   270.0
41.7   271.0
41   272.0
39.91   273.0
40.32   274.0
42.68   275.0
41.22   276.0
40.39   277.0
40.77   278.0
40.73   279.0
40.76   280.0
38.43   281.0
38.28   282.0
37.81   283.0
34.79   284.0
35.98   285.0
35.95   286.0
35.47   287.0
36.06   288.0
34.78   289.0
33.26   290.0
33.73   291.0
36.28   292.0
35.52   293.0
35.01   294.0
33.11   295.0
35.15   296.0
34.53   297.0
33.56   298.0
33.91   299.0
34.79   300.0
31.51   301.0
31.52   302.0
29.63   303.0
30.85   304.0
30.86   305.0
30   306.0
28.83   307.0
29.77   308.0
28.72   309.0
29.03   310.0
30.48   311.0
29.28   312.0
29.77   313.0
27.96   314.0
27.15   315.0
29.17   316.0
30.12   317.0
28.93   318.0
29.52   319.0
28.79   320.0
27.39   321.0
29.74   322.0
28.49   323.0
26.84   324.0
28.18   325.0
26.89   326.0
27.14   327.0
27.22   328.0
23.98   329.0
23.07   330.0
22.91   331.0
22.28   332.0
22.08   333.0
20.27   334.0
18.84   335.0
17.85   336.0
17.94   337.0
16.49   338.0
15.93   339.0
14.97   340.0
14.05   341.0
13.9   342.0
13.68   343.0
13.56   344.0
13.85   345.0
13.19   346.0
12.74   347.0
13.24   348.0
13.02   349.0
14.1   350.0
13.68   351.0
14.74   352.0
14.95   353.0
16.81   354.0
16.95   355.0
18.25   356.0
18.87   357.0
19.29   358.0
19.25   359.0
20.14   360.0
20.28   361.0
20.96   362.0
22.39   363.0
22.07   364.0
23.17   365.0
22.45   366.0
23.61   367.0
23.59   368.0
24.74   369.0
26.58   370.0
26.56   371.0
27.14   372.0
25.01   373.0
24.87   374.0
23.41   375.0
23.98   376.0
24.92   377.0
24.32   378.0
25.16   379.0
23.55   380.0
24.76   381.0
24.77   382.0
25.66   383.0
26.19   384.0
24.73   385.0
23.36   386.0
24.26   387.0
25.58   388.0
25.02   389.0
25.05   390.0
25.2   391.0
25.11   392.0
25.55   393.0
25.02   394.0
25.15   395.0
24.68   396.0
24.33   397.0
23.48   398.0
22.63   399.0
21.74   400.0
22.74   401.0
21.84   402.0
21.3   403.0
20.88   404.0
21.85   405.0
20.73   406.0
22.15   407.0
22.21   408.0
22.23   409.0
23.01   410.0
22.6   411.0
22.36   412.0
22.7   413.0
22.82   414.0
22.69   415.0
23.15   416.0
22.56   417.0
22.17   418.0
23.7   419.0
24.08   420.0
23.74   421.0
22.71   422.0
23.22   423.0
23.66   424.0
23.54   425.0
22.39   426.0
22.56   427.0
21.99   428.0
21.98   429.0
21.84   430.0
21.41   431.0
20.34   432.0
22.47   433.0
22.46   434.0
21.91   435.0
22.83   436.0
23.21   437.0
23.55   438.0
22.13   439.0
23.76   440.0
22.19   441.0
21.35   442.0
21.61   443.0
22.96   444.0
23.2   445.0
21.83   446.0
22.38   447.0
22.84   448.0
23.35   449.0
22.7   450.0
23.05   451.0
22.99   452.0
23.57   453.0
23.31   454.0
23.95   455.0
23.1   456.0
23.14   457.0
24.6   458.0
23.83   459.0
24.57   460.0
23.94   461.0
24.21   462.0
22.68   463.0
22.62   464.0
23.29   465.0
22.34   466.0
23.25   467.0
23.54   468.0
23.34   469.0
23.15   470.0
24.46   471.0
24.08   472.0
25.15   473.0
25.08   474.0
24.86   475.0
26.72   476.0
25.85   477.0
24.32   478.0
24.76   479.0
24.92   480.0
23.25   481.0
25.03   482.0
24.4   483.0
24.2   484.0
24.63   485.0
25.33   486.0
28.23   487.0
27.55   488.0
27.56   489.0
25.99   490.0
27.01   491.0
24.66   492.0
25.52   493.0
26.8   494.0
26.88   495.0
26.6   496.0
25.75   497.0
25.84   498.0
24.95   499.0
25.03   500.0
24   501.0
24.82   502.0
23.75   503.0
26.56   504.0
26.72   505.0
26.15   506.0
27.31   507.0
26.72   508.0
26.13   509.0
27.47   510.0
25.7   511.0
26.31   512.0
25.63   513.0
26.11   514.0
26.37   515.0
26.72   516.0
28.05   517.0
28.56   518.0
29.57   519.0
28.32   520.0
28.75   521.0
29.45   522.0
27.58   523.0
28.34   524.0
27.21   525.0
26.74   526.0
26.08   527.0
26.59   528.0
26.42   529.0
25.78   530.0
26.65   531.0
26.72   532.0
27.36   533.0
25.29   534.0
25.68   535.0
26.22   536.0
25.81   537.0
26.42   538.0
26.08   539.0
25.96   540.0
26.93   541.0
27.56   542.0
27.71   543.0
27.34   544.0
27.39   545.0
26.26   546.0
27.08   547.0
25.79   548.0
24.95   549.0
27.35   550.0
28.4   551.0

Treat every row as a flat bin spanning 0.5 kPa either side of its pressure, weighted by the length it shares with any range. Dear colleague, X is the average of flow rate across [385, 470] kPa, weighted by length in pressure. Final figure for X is 23.1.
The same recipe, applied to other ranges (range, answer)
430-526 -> 24.8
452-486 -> 24.1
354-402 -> 23.5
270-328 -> 33.4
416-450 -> 22.6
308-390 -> 22.5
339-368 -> 17.2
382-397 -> 25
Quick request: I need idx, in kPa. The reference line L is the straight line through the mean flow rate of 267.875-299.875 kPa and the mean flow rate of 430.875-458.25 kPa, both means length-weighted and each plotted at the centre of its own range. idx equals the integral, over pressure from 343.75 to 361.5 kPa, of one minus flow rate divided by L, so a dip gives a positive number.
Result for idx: 8.64 kPa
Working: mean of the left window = 37.5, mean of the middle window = 16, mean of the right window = 22.7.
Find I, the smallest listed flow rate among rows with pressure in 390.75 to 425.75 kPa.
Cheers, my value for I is 20.73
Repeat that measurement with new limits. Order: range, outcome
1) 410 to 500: 20.34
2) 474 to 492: 23.25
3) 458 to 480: 22.34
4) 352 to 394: 14.74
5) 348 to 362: 13.02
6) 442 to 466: 21.35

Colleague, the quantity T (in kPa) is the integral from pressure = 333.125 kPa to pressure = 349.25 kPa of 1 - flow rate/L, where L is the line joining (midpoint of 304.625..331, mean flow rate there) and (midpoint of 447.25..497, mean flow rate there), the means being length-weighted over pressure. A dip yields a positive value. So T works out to 7.2 kPa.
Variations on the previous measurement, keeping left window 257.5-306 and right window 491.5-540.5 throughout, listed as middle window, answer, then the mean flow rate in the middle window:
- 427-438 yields 3.0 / 22.1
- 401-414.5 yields 4.0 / 22.1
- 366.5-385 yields 4.5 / 24.9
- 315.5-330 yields 3.1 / 27.9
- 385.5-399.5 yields 3.3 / 24.6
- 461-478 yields 2.7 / 24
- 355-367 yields 4.6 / 20.6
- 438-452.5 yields 3.5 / 22.6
